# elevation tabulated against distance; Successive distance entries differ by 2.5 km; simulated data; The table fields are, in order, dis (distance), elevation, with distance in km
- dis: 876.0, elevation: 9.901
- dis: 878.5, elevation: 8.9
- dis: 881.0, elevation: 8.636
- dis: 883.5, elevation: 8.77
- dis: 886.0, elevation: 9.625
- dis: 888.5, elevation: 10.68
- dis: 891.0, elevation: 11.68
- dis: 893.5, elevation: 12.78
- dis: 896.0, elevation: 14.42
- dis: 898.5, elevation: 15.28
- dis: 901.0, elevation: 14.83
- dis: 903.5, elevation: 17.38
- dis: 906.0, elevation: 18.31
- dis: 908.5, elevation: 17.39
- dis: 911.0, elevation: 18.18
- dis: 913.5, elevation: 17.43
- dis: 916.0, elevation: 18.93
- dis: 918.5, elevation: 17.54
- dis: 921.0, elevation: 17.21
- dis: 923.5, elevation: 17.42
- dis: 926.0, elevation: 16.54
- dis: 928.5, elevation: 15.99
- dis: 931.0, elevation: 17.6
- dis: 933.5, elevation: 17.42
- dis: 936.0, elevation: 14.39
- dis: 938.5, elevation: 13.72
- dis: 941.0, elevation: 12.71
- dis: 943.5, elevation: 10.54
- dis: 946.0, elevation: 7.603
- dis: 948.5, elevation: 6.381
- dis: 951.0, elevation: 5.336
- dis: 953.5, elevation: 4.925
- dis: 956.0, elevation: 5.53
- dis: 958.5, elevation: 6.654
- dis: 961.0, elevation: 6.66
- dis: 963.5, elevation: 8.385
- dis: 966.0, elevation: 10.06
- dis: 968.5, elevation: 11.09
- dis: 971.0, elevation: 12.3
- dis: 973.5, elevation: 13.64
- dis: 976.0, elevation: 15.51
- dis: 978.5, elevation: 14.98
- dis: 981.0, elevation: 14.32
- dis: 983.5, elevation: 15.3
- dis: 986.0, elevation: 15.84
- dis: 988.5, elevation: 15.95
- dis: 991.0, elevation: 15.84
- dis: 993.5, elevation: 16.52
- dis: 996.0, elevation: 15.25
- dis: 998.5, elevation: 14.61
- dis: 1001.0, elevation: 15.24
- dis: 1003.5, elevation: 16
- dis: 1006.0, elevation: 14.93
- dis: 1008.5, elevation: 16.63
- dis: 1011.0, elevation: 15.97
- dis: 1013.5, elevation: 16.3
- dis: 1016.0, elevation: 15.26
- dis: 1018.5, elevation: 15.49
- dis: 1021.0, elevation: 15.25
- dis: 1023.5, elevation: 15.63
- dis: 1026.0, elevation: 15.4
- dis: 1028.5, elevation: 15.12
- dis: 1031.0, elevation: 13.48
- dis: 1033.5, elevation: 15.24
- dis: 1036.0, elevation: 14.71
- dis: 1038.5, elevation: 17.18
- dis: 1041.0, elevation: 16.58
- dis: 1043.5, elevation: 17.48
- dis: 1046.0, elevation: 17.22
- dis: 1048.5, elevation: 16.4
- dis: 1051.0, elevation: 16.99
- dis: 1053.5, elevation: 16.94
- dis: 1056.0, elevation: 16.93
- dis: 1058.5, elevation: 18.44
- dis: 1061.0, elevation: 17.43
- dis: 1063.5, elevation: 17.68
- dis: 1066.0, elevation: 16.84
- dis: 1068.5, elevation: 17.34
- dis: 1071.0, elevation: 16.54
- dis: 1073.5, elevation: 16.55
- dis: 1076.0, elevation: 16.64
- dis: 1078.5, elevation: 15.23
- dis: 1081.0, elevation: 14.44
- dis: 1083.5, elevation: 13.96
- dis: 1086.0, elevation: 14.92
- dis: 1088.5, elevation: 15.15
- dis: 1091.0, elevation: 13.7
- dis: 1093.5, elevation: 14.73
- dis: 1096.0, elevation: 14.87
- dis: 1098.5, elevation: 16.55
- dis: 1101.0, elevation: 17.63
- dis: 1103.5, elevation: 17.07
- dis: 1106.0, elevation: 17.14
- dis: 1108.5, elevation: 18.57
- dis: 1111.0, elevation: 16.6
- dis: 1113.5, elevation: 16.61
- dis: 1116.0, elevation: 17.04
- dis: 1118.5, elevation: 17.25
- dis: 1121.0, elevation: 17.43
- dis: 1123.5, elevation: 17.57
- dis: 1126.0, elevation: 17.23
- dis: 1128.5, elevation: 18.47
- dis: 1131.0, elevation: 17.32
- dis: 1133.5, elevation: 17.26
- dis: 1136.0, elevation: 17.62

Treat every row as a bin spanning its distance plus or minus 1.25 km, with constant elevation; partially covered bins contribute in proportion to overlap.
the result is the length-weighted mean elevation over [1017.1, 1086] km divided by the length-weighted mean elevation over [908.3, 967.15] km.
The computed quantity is 1.28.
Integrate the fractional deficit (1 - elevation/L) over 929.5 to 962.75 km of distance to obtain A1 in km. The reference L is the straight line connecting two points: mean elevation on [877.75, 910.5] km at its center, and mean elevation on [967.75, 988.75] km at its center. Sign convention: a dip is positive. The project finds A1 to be 9.2 km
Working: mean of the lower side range 13.2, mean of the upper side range 14.3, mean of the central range 9.98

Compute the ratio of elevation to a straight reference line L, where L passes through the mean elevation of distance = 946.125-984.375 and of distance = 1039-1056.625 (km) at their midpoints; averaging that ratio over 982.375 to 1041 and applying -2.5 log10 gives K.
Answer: -0.14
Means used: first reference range 9.95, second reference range 16.9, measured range 15.6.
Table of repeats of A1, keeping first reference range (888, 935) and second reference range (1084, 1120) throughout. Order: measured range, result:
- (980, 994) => 0.5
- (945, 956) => 7.0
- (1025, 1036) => 1.0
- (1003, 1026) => 0.8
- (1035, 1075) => -1.8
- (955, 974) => 8.3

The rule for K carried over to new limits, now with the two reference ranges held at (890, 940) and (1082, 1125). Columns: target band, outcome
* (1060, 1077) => -0.048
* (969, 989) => 0.120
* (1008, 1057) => 0.018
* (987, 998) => 0.030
